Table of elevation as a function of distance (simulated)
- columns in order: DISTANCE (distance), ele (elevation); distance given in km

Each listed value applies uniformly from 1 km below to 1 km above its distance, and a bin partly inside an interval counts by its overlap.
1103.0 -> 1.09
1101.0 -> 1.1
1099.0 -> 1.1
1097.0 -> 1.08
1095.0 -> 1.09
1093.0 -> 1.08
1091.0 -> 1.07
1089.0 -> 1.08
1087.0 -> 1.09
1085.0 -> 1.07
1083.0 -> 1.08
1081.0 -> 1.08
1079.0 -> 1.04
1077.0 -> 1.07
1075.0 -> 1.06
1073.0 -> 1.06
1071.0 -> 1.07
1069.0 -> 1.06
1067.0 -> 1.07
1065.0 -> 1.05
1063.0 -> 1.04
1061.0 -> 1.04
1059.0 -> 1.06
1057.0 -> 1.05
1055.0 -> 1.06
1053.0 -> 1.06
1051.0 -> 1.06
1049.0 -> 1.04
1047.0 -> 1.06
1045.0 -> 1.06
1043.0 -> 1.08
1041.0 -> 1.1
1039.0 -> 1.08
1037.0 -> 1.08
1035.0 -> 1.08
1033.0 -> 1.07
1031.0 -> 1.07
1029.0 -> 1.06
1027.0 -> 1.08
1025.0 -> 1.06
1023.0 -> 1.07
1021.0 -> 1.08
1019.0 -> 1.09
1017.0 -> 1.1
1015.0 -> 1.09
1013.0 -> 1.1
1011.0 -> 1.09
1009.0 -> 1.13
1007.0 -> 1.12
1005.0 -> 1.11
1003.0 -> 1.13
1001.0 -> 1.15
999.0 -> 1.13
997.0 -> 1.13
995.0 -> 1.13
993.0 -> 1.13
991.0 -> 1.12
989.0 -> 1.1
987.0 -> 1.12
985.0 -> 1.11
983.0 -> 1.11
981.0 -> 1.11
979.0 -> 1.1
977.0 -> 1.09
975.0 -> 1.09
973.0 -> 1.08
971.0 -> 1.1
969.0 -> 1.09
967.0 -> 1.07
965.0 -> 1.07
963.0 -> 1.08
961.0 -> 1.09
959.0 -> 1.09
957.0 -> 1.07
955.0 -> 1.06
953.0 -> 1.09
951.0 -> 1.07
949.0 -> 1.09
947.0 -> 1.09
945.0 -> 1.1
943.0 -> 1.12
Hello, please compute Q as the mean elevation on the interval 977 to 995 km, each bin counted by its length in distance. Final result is 1.11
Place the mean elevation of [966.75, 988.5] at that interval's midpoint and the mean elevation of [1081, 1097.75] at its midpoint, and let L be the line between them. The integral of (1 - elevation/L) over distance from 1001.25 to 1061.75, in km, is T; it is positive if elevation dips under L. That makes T 0.5 km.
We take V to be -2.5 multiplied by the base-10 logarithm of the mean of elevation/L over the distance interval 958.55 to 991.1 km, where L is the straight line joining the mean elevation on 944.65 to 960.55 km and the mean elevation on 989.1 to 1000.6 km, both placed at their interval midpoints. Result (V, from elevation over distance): 0.01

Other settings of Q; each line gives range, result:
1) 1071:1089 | 1.07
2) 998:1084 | 1.08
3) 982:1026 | 1.11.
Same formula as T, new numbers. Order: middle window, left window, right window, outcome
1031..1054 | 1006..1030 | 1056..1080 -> 0.1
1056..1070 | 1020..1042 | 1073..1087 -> 0.2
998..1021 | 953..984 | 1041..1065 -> -0.8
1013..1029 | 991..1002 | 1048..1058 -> 0.3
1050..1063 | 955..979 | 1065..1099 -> 0.3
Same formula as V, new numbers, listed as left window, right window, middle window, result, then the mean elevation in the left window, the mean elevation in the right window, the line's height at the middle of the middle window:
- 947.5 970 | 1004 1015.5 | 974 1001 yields -0.02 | 1.08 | 1.11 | 1.1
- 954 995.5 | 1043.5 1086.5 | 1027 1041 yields 0.00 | 1.1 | 1.06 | 1.07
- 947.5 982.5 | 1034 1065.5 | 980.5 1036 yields -0.03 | 1.09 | 1.06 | 1.07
